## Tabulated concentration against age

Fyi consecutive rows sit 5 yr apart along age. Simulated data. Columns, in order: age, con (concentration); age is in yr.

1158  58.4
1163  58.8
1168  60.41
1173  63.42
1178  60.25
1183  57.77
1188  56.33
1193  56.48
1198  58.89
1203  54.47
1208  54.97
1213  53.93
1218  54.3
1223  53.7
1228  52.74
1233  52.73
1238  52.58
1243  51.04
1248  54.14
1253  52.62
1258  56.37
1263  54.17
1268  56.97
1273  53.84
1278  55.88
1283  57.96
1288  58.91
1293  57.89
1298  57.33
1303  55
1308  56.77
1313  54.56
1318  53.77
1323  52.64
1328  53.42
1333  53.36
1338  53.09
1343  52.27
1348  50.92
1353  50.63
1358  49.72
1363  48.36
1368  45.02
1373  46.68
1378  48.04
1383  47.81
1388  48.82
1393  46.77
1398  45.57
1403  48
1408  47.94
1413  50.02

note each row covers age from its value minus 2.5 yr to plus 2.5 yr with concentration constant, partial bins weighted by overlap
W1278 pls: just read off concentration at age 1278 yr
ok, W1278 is 55.88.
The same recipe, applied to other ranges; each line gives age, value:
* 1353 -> 50.63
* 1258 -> 56.37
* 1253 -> 52.62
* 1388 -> 48.82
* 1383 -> 47.81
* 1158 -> 58.4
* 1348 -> 50.92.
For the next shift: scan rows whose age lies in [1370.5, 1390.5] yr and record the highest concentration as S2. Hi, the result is 48.82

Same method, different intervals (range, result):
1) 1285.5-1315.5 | 58.91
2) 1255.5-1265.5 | 56.37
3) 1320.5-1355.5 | 53.42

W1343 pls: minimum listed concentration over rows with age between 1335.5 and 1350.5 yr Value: 50.92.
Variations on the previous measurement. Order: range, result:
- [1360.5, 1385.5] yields 45.02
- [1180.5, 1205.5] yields 54.47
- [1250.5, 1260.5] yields 52.62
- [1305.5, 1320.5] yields 53.77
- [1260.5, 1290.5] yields 53.84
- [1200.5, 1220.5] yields 53.93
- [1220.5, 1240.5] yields 52.58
